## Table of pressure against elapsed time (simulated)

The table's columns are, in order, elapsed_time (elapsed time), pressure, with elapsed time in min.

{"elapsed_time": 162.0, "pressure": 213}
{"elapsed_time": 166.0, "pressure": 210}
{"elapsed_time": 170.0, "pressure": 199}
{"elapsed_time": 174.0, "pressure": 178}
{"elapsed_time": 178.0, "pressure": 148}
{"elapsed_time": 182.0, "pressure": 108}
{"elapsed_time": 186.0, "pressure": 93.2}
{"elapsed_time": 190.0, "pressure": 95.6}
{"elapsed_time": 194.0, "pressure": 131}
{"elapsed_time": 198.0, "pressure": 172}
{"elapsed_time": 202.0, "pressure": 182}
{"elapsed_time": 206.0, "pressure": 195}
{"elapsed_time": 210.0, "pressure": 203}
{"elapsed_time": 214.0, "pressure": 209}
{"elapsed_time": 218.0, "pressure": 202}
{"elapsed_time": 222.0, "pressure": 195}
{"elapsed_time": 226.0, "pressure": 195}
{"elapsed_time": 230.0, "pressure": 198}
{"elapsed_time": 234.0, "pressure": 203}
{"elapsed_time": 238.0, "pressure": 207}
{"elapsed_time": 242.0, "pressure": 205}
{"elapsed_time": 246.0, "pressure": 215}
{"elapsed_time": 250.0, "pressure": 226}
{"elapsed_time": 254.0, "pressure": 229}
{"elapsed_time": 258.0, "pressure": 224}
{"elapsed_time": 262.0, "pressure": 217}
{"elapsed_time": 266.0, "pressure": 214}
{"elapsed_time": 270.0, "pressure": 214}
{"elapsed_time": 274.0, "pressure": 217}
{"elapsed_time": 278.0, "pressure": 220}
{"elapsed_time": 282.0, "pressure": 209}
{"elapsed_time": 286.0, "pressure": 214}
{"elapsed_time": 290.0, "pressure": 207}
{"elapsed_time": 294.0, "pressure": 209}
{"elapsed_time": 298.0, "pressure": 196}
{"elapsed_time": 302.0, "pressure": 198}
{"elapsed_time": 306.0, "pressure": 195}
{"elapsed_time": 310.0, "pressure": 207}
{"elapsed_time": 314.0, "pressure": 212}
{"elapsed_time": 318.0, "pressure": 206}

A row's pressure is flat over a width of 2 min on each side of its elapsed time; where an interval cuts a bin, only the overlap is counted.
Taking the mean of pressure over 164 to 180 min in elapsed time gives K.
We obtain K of 184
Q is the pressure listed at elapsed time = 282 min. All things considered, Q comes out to 209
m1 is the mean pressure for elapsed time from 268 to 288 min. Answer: 215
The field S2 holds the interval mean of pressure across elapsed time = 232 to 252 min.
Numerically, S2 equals 211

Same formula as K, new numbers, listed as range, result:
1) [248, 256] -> 228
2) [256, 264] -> 220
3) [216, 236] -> 199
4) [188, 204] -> 145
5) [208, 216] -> 206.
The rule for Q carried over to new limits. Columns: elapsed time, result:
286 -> 214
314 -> 212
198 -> 172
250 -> 226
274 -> 217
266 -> 214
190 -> 95.6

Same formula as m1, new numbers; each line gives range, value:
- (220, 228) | 195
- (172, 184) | 145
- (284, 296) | 210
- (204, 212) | 199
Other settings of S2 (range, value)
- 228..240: 203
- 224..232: 196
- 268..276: 216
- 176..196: 115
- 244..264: 222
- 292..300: 202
